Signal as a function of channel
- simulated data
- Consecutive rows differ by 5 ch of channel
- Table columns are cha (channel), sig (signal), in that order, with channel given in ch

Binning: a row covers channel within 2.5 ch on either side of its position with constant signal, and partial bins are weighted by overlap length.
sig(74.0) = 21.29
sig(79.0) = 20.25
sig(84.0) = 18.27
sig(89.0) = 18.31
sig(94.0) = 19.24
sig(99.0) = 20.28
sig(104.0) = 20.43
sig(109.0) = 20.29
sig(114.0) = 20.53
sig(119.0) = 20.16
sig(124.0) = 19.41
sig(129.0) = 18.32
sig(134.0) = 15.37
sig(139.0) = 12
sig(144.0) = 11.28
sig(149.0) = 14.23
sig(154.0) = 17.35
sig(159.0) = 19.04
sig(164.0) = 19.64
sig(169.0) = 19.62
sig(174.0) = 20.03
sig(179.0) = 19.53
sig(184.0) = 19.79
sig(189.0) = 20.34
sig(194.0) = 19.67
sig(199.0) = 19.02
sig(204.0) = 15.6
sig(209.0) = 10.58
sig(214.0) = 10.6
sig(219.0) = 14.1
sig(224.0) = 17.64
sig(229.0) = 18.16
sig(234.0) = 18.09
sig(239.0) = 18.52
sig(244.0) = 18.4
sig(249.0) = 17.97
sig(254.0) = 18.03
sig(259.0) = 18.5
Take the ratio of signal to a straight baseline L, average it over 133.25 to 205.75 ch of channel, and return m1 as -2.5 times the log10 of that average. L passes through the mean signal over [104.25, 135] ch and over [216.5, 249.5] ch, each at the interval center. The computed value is 0.055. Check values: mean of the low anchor 19.3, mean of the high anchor 17.5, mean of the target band 17.6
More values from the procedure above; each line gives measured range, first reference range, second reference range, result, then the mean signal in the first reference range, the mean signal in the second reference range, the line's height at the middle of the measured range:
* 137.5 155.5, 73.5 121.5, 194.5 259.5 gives 0.34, 19.8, 16.6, 18.6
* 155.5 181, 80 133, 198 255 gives -0.10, 19.4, 16.3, 17.8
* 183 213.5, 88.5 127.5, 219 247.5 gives 0.09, 19.9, 17.8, 18.4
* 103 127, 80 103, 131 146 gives -0.24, 19.2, 13.1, 16.2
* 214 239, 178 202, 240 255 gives 0.13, 19.6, 18.2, 18.7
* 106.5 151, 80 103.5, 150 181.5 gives 0.13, 19.2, 19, 19.1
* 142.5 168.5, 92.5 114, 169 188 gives 0.19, 20.2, 19.8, 19.9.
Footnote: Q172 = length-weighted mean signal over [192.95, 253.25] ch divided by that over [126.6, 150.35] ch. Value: 1.16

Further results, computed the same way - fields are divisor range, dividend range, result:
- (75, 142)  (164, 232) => 0.93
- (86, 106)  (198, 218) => 0.70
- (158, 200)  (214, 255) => 0.87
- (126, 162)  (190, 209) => 1.12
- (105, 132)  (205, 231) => 0.72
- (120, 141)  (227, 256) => 1.09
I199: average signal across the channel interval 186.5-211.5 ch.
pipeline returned 17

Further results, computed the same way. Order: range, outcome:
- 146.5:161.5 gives 16.9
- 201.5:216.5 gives 12.3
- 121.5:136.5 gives 17.7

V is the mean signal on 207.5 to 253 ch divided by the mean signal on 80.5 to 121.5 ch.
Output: 0.82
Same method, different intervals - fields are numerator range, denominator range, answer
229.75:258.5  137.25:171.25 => 1.12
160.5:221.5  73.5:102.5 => 0.89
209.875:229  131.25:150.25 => 1.08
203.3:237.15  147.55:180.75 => 0.81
